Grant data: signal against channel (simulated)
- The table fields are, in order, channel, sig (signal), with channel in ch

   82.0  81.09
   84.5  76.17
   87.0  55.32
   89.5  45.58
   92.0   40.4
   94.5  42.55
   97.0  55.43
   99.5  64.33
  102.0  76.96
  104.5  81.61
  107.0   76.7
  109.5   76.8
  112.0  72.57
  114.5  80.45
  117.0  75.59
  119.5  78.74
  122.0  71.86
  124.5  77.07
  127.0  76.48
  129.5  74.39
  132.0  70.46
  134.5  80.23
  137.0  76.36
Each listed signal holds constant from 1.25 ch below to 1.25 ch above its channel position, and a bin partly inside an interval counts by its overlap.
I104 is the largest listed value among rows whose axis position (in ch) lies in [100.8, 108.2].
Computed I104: 81.61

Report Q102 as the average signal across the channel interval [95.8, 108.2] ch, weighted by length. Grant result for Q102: 71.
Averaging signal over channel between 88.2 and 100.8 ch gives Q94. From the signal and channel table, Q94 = 49.8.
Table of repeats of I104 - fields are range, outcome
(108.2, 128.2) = 80.45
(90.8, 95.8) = 42.55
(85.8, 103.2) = 76.96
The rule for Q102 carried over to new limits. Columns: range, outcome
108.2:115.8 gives 76.6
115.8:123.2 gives 75.4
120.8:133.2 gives 74.1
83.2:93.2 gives 54.6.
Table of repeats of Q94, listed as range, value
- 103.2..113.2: 76.9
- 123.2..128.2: 76.7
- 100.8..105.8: 79.3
